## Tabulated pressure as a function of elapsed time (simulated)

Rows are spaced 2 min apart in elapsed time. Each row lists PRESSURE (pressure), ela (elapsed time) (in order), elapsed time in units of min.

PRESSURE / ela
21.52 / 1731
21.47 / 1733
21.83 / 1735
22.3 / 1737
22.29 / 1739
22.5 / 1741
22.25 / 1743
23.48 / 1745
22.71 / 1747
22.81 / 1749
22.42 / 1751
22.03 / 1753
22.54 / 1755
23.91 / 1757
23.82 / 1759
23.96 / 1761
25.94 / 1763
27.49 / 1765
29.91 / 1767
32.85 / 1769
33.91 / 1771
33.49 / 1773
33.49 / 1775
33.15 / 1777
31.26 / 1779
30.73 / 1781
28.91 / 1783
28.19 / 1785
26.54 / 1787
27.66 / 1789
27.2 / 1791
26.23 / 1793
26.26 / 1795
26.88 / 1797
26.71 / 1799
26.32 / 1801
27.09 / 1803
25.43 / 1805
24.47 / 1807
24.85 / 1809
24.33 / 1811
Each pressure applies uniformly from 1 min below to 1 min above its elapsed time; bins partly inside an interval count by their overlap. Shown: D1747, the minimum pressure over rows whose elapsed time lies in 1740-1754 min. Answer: 22.03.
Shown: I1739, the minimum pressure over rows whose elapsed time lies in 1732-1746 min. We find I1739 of 21.47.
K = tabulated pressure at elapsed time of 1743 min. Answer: 22.25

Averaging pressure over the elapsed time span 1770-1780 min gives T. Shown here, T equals 33.1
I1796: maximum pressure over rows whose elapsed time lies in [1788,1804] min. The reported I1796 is 27.66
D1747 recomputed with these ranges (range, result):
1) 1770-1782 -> 30.73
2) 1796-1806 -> 25.43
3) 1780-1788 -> 26.54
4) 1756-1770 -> 23.82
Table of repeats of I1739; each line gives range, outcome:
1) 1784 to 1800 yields 26.23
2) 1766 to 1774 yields 29.91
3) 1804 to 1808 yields 24.47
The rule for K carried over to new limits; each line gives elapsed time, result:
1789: 27.66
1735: 21.83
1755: 22.54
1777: 33.15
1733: 21.47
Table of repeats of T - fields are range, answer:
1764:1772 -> 31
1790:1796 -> 26.6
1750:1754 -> 22.2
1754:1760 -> 23.4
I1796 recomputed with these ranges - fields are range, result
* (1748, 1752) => 22.81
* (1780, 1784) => 30.73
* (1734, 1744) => 22.5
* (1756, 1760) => 23.91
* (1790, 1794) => 27.2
